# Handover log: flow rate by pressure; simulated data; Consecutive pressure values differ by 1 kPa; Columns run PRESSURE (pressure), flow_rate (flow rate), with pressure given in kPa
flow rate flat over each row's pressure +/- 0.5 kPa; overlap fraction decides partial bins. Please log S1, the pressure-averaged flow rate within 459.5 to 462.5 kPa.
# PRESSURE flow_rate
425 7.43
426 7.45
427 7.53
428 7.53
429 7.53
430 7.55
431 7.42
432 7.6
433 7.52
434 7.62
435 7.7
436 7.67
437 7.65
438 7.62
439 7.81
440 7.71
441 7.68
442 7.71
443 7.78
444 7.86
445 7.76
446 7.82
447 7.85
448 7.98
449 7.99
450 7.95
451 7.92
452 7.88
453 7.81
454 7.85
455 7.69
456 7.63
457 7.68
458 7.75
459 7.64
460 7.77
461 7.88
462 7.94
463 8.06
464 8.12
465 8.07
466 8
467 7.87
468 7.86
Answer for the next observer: 7.86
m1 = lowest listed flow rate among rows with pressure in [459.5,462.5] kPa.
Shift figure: 7.77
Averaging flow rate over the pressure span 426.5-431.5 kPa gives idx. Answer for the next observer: 7.51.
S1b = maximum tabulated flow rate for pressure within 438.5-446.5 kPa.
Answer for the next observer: 7.86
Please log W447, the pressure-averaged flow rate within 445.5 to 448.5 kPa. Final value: 7.88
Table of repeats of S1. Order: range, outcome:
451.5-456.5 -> 7.77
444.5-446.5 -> 7.79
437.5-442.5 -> 7.71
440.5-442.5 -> 7.7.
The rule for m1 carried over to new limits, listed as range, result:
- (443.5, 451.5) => 7.76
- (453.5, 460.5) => 7.63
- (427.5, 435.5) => 7.42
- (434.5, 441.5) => 7.62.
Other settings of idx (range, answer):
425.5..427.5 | 7.49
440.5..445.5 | 7.76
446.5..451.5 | 7.94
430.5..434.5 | 7.54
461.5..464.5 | 8.04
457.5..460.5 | 7.72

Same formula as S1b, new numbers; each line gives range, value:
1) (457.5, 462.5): 7.94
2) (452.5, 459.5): 7.85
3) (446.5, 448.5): 7.98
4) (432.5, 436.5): 7.7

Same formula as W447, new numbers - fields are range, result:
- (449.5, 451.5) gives 7.94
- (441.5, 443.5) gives 7.75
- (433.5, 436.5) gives 7.66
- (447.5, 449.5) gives 7.99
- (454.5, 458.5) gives 7.69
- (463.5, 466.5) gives 8.06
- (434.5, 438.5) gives 7.66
